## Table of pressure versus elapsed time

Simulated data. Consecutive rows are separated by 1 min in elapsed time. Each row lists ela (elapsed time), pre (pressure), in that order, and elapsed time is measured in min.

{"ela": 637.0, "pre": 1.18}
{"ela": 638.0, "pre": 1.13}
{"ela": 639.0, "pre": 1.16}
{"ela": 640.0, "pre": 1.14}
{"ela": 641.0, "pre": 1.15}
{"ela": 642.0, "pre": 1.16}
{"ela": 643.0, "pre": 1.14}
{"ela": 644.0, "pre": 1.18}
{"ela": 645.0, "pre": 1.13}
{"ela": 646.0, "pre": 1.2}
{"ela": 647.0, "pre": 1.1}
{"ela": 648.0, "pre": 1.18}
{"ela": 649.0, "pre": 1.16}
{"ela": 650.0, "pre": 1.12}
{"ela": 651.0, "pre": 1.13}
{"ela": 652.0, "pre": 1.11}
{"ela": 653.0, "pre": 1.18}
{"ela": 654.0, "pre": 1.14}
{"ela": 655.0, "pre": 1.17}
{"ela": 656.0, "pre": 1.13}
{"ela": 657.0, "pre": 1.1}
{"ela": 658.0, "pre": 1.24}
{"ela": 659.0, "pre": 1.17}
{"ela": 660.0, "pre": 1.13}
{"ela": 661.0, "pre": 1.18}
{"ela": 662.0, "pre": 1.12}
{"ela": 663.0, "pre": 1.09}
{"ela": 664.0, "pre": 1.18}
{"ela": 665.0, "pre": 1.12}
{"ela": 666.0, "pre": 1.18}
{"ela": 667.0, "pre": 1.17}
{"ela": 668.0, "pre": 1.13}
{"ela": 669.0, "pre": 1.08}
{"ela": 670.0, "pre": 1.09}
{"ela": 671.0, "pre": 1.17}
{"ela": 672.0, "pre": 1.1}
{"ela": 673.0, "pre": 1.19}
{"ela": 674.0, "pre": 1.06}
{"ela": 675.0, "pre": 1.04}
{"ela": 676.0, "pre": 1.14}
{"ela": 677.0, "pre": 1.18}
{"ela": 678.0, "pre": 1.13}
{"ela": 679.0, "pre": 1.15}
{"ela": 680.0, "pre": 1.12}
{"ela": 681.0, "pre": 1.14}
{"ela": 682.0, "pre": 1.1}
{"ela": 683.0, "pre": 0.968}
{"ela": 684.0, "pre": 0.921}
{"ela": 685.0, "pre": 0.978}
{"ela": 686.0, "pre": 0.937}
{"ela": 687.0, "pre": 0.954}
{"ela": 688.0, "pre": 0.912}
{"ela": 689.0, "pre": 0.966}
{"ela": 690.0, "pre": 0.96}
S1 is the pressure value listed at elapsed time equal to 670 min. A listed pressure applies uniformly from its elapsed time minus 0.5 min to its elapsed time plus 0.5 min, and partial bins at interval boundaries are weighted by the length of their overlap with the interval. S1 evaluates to 1.09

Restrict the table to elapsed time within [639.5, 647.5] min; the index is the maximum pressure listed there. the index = 1.2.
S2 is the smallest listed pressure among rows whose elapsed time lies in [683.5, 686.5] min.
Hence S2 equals 0.921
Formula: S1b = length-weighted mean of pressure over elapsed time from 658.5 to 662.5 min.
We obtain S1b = 1.15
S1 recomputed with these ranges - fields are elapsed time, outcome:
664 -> 1.18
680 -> 1.12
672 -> 1.1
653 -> 1.18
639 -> 1.16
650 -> 1.12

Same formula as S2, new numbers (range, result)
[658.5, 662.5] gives 1.12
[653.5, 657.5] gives 1.1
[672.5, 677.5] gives 1.04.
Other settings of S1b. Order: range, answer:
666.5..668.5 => 1.15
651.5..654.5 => 1.14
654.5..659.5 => 1.16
